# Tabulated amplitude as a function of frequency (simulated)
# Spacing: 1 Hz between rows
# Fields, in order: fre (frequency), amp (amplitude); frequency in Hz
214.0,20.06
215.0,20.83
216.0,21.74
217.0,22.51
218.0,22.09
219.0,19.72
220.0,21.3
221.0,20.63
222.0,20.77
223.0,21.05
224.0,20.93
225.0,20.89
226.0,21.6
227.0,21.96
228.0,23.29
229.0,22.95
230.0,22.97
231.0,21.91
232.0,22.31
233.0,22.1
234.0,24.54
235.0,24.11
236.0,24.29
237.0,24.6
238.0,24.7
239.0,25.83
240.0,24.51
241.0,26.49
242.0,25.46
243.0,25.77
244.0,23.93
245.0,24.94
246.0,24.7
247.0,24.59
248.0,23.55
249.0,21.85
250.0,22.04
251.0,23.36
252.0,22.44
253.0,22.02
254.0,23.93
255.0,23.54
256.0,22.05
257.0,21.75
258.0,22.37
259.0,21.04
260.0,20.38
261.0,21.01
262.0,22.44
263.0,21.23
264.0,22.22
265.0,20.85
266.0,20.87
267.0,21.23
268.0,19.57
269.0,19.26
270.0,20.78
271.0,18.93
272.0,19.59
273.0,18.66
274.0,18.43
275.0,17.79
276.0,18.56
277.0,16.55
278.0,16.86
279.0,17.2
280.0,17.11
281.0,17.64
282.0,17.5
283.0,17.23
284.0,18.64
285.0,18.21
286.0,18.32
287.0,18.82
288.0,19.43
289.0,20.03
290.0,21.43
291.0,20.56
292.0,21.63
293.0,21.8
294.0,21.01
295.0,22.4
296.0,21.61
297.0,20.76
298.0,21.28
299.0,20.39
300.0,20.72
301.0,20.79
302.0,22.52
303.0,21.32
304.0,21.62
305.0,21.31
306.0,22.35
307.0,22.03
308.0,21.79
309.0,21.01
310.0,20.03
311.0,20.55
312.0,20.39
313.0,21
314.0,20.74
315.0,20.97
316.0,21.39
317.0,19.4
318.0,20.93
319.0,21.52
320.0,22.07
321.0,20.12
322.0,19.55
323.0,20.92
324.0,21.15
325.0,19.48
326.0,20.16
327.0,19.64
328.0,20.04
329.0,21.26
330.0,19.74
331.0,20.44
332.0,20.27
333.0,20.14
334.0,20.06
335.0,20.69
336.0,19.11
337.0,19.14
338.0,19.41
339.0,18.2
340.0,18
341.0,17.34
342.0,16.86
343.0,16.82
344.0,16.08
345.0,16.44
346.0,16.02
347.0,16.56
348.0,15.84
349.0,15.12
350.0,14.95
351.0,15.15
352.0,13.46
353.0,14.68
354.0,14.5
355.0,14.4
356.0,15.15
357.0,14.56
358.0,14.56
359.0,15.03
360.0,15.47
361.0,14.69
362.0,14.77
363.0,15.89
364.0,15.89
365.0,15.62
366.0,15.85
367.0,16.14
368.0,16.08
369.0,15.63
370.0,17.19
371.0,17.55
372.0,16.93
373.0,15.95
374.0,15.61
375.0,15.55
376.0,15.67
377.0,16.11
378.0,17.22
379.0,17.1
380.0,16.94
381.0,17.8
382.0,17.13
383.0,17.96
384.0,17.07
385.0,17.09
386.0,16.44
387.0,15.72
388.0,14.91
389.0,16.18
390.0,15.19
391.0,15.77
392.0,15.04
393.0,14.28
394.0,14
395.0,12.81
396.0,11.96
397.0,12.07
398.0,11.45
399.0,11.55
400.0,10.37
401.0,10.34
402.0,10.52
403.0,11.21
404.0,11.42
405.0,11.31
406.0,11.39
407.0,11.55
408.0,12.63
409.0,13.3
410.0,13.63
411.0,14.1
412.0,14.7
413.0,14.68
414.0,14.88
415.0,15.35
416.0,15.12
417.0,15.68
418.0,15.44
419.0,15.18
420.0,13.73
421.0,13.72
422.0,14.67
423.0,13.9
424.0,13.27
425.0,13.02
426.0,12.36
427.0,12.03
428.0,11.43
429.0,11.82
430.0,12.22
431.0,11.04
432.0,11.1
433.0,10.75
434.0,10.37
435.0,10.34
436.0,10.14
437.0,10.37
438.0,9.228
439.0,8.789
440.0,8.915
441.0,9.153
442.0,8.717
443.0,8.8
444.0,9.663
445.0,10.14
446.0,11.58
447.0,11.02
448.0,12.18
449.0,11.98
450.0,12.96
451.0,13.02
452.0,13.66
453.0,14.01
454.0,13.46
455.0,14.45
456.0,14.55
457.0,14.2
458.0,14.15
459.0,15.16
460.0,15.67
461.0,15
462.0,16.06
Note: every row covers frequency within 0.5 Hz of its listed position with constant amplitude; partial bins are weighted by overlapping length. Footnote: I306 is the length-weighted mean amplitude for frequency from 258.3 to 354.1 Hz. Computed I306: 19.5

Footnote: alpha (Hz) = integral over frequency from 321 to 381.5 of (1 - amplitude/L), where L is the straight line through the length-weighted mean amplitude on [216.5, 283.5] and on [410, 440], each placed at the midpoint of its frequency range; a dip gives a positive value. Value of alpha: -2.4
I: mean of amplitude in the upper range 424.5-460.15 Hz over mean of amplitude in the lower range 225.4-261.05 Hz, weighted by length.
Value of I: 0.50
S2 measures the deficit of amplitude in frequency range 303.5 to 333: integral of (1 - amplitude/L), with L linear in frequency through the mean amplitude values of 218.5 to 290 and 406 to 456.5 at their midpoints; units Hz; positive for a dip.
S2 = -4.3 Hz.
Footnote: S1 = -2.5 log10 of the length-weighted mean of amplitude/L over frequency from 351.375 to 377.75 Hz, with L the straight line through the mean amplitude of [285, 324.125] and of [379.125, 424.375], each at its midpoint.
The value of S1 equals 0.077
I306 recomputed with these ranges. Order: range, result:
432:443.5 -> 9.66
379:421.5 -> 14.1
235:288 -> 21.3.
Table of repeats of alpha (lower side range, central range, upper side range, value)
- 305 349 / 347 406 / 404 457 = 4.6 Hz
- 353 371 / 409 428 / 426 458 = -2.3 Hz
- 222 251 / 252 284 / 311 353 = 2.9 Hz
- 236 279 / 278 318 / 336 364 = -2.2 Hz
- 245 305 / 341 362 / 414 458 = 1.6 Hz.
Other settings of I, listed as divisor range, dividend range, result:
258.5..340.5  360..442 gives 0.69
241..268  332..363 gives 0.73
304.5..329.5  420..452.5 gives 0.55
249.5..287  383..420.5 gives 0.69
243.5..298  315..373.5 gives 0.85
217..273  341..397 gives 0.70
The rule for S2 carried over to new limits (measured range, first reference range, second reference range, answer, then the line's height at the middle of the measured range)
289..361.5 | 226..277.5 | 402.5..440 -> -4.2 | 18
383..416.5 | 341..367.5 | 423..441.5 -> -2.1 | 12.8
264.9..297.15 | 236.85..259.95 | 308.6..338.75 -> 4.2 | 22.2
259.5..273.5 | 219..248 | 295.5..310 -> 1.2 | 22.4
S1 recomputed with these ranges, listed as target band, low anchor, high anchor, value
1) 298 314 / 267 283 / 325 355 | -0.172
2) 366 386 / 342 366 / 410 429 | -0.121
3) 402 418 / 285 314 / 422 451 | -0.037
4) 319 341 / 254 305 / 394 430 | -0.148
